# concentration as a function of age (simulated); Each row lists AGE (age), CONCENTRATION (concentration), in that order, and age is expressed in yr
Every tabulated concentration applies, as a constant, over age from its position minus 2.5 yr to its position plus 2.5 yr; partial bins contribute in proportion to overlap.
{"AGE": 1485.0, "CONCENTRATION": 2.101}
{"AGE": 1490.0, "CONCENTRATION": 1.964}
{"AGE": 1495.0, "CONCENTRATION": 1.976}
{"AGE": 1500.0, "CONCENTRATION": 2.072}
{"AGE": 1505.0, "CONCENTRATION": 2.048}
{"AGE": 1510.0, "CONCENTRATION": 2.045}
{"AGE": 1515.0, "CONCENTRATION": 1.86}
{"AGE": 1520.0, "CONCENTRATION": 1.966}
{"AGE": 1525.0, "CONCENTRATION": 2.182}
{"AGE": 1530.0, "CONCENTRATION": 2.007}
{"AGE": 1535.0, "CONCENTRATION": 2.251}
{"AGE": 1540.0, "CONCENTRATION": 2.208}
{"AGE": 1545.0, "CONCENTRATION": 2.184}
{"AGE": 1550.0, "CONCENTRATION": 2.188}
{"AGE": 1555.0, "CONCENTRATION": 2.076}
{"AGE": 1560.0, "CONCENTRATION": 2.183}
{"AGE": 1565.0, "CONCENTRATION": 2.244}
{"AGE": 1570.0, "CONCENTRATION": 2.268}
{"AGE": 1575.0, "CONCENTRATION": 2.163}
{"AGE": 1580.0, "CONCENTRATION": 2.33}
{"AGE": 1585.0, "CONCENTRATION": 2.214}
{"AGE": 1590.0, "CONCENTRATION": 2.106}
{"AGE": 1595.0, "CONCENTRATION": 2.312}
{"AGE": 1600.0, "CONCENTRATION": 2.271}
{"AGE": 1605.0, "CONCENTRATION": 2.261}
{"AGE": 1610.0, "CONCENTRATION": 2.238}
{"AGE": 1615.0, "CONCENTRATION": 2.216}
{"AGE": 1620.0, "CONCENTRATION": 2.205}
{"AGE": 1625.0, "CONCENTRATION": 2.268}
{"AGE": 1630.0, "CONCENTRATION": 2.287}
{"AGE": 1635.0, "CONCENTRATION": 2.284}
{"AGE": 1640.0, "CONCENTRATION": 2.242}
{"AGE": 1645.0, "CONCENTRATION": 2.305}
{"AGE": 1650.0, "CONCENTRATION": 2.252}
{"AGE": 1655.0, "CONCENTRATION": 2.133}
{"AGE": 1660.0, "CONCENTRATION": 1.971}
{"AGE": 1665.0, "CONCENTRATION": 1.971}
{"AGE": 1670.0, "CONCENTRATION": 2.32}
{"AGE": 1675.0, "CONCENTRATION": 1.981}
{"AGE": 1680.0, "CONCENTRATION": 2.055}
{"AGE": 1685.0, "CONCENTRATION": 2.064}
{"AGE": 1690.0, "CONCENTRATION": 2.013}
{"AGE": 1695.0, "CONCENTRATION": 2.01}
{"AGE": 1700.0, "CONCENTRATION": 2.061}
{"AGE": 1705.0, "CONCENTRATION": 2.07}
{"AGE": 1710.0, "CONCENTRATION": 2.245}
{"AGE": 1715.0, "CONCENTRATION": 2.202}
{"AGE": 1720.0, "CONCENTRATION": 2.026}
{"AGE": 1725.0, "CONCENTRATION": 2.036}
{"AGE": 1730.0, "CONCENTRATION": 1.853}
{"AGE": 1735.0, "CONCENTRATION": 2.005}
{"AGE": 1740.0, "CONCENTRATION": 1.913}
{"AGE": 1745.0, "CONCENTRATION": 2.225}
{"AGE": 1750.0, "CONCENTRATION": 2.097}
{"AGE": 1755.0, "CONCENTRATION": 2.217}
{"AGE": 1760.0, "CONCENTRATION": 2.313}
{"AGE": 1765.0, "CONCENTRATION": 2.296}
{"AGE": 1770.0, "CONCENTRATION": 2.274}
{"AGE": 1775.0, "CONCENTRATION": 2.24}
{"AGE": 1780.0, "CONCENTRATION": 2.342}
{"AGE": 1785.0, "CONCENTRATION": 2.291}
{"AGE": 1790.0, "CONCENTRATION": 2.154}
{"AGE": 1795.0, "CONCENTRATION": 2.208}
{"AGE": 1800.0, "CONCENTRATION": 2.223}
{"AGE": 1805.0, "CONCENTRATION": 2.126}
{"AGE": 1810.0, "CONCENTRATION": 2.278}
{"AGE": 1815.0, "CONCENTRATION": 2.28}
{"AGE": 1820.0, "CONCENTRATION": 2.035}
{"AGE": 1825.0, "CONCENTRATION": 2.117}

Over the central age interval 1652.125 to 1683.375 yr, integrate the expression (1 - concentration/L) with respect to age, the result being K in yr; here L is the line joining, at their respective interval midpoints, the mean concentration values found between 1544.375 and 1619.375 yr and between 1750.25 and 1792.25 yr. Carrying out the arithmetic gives 2.3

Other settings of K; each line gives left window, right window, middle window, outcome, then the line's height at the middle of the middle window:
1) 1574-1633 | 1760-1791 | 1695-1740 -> 4.23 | 2.26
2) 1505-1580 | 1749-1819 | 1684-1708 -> 1.67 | 2.2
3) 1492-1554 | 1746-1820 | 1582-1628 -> -2.28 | 2.13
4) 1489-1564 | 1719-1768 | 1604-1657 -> -3.83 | 2.09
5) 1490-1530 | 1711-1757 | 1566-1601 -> -3.49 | 2.03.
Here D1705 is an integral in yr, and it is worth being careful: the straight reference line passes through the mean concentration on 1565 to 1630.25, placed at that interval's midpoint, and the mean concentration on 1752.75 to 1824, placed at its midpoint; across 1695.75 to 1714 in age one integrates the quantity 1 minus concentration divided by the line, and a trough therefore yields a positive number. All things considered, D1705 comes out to 0.9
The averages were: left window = 2.24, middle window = 2.12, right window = 2.23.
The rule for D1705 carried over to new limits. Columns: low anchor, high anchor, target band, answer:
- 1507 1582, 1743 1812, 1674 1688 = 1.0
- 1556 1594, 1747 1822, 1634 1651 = -0.4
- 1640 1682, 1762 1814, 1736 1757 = 1.0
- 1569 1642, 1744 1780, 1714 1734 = 2.1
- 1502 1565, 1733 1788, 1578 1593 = -0.6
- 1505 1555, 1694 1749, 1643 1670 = -0.9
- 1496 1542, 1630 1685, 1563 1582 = -1.4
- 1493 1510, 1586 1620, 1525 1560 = -0.7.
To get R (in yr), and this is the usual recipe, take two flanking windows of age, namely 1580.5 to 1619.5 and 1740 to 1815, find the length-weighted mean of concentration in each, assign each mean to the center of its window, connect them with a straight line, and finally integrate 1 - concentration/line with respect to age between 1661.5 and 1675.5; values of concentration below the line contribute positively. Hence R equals 0.8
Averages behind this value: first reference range 2.23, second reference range 2.23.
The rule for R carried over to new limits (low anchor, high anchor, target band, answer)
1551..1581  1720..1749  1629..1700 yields -1.2 yr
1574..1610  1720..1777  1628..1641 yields -0.4 yr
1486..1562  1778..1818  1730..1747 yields 1.4 yr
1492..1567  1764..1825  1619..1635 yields -0.9 yr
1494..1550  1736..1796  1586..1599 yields -0.6 yr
